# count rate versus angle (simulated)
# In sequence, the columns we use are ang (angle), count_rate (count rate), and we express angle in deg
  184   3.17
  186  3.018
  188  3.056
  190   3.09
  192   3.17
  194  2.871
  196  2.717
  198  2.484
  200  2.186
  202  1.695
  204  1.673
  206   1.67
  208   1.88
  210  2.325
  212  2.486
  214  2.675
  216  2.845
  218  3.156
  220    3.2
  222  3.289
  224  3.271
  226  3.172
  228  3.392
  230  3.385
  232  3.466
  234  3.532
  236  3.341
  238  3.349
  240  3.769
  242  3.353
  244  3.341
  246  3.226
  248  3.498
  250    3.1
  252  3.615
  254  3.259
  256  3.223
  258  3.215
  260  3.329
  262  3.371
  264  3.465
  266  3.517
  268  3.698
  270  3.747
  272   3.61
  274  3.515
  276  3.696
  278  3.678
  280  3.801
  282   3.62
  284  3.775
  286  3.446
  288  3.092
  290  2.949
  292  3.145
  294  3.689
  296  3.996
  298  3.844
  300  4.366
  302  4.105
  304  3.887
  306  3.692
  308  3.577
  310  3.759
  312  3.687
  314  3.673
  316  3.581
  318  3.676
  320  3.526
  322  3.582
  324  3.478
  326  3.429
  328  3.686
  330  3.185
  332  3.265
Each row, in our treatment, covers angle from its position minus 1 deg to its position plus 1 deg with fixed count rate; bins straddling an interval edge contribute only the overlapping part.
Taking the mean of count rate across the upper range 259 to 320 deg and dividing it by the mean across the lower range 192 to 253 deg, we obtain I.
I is 1.2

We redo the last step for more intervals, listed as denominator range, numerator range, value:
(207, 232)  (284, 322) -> 1.24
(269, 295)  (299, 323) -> 1.07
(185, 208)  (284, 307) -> 1.47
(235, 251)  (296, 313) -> 1.15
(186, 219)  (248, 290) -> 1.38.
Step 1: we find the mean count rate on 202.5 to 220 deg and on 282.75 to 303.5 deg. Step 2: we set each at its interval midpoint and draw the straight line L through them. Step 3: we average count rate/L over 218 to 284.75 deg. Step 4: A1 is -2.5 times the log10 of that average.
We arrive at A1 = -0.16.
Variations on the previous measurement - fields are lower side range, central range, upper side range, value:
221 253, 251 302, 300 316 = 0.02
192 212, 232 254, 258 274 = -0.12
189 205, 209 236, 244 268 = -0.08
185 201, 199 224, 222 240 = 0.26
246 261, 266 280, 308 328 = -0.08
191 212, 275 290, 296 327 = -0.06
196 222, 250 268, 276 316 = -0.08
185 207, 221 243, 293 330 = -0.17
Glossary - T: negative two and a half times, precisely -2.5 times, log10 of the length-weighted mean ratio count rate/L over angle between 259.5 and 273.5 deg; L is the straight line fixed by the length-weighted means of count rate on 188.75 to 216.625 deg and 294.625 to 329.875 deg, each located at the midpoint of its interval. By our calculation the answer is -0.12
